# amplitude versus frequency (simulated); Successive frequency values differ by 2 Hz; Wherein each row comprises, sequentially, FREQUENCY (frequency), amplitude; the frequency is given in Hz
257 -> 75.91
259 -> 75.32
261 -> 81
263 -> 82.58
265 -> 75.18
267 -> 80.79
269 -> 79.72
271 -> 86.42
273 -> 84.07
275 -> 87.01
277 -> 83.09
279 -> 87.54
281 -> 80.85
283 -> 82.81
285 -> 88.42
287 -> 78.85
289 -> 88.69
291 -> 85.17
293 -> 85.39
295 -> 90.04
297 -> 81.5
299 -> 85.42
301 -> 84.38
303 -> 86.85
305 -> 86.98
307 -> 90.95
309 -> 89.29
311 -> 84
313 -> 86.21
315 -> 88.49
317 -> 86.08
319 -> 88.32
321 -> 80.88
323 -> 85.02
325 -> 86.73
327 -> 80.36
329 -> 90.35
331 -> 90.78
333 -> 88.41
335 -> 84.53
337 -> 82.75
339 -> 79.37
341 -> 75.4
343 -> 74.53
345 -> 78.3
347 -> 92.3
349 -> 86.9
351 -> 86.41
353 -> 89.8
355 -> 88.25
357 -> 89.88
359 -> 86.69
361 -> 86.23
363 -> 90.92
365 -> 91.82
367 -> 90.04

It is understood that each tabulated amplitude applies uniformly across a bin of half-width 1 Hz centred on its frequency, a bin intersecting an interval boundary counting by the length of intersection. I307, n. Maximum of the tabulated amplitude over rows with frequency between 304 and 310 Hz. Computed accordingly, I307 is 90.95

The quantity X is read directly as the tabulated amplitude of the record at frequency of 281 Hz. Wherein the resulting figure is 80.85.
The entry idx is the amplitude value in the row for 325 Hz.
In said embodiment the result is 86.73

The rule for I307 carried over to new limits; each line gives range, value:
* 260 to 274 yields 86.42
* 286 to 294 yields 88.69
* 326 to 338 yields 90.78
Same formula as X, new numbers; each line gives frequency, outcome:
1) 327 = 80.36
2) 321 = 80.88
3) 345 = 78.3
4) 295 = 90.04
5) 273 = 84.07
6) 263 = 82.58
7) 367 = 90.04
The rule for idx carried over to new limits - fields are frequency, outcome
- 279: 87.54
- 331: 90.78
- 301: 84.38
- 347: 92.3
